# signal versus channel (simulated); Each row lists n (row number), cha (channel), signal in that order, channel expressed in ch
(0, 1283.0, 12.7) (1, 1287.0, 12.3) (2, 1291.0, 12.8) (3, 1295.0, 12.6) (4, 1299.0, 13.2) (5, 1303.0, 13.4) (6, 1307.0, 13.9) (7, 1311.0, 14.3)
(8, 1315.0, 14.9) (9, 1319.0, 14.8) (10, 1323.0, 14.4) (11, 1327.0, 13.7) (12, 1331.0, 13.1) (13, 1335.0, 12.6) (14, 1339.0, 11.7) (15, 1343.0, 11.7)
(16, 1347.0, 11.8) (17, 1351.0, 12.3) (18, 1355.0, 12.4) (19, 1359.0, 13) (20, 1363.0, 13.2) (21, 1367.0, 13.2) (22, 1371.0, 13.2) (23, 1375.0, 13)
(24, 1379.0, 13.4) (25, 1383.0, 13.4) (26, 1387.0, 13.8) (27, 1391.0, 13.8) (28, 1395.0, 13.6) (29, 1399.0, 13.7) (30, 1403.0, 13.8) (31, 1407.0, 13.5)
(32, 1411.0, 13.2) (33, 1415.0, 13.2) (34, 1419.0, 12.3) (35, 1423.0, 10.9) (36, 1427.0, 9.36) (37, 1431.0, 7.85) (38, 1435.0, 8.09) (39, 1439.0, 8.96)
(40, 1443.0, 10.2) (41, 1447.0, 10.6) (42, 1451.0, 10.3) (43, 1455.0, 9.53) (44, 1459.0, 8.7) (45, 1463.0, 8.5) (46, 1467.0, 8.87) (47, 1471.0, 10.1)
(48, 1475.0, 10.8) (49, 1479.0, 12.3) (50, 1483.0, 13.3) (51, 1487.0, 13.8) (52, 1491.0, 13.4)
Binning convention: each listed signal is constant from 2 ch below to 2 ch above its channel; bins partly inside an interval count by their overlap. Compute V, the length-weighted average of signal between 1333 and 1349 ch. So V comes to 11.9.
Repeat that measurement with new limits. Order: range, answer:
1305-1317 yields 14.4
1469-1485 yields 11.6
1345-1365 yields 12.5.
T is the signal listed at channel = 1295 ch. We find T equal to 12.6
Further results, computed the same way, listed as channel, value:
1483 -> 13.3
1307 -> 13.9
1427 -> 9.36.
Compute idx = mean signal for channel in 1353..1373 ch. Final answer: 13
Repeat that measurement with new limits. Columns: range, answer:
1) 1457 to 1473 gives 9.04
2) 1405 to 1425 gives 12.6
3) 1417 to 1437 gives 9.7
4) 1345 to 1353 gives 12.1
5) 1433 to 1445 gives 9.08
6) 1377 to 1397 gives 13.6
